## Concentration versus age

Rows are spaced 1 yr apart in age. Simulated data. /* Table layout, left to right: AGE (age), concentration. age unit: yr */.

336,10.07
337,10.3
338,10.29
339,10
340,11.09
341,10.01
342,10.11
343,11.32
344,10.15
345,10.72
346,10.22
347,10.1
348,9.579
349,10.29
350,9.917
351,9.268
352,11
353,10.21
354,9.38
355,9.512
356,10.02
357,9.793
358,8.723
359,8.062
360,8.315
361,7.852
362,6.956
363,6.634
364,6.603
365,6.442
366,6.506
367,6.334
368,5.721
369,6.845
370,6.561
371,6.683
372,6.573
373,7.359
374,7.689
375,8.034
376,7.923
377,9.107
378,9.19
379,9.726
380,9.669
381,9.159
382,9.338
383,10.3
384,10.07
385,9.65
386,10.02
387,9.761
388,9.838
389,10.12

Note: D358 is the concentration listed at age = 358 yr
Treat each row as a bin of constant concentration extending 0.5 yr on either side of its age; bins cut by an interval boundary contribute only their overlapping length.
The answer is 8.723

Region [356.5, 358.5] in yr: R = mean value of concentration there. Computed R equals 9.26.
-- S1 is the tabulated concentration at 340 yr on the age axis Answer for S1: 11.09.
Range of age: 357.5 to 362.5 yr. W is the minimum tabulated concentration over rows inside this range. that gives 6.956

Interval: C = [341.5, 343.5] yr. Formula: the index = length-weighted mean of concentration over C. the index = 10.7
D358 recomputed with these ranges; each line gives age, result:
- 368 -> 5.721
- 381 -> 9.159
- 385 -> 9.65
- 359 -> 8.062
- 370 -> 6.561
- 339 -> 10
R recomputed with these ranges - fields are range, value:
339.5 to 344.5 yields 10.5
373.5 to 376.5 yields 7.88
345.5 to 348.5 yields 9.97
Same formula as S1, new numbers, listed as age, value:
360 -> 8.315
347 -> 10.1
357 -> 9.793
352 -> 11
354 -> 9.38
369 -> 6.845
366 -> 6.506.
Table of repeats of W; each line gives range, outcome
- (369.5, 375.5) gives 6.561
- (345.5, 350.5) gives 9.579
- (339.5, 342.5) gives 10.01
